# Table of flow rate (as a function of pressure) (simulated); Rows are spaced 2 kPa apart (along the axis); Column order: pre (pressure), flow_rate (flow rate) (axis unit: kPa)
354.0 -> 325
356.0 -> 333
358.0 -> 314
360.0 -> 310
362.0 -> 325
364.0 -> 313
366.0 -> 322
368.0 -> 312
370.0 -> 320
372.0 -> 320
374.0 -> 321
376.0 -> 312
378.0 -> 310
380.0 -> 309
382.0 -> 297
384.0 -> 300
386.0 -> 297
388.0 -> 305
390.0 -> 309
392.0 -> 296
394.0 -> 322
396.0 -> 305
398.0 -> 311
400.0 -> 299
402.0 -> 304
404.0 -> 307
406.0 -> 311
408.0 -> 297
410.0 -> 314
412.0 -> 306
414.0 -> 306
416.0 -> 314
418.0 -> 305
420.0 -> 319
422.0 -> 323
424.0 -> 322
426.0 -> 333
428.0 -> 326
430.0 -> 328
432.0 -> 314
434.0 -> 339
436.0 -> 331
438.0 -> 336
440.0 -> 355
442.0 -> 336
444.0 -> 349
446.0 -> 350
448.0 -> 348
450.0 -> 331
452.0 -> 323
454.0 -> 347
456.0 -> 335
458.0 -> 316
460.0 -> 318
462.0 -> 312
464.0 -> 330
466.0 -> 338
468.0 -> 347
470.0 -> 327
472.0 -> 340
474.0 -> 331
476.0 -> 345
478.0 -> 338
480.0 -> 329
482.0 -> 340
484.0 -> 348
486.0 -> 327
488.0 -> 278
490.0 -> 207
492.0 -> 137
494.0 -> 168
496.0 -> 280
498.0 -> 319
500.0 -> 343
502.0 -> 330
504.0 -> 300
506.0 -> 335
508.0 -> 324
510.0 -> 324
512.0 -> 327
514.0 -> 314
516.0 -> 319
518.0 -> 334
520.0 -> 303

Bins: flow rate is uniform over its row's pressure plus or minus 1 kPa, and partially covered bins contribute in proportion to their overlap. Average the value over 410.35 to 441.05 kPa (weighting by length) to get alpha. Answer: 324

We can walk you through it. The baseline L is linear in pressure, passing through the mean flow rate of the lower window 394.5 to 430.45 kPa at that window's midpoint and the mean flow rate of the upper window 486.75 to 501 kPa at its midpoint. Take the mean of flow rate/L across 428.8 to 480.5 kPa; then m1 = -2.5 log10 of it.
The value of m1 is -0.20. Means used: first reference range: 313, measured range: 334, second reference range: 249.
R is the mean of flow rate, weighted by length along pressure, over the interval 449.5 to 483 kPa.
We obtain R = 332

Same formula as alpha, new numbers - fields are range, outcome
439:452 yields 343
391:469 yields 323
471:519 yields 306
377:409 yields 305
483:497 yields 249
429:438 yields 329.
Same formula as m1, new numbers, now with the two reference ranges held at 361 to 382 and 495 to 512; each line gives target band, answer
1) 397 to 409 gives 0.041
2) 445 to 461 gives -0.051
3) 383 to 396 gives 0.039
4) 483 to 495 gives 0.291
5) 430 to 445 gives -0.063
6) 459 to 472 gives -0.037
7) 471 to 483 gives -0.060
